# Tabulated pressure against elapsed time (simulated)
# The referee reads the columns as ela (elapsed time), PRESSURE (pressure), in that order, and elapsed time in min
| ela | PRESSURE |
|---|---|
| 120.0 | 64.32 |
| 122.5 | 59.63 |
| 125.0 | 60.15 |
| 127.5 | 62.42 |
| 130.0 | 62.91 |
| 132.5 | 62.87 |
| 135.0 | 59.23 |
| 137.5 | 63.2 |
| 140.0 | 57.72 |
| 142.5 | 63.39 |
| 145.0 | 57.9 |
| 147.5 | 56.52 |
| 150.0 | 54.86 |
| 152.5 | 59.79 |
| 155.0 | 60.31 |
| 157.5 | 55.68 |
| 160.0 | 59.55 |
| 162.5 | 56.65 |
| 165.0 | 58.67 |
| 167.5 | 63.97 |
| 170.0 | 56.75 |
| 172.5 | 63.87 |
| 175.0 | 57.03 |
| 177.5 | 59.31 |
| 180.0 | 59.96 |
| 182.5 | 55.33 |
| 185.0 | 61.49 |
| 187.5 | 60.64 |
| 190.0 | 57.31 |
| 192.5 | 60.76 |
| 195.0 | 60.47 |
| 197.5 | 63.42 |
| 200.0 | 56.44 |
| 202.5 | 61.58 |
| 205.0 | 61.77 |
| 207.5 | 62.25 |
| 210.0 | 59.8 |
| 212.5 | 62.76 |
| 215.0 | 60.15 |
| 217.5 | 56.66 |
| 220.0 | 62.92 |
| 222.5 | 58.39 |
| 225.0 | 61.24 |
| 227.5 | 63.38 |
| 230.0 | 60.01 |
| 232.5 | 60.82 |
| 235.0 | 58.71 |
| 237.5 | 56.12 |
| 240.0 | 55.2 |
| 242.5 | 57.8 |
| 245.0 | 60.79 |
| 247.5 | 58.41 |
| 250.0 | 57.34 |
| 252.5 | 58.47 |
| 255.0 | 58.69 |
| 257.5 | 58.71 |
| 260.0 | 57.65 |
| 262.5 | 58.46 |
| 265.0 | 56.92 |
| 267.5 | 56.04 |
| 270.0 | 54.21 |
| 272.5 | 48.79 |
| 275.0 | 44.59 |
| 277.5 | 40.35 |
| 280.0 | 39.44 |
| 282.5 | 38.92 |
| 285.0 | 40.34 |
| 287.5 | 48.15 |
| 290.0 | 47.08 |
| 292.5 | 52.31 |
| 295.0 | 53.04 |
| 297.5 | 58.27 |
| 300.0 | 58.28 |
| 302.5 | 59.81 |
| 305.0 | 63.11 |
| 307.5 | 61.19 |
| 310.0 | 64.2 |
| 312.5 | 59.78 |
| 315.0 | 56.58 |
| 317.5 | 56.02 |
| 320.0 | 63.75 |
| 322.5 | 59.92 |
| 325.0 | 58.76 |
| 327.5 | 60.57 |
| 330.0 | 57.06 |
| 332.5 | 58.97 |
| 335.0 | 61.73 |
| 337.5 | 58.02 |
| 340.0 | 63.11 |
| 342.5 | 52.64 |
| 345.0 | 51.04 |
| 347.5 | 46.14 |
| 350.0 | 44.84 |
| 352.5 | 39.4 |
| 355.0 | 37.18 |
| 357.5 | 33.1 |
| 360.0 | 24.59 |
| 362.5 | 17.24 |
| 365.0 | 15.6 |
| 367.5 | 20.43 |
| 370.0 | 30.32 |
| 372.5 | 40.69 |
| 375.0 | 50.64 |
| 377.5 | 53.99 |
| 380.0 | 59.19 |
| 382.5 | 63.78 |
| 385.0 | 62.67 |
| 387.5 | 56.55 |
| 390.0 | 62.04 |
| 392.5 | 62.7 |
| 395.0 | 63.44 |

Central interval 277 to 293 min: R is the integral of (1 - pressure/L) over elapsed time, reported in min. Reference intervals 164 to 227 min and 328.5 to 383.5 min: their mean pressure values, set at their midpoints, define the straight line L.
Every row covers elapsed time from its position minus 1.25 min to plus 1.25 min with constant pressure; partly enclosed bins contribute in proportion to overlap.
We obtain 2.4 min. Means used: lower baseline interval 60.2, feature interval 43.6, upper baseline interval 44.5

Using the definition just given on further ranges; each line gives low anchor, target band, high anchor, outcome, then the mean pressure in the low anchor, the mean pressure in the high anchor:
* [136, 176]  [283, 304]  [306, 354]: 1.91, 59.1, 56.4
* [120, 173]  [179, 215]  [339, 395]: -2.42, 59.9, 45.2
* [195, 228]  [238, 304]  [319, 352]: 6.22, 60.8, 56.2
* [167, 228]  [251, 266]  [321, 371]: -1.20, 60.2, 44.7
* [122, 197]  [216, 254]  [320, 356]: -1.21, 59.6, 54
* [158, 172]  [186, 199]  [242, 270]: -0.36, 59.2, 58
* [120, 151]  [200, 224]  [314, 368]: -2.15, 60.3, 47.4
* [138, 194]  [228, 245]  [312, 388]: -1.07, 59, 48.7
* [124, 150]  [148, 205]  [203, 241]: 0.89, 60.4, 60.1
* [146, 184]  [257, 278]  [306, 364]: 0.47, 58.6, 51.5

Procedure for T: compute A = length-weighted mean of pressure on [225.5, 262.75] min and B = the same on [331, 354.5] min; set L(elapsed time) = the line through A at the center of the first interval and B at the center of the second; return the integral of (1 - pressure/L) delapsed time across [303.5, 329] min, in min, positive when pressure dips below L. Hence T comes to -2.93 min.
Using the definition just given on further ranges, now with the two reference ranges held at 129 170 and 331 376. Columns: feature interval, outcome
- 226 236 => -1.6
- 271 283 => 1.3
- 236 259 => -3.2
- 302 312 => -3.6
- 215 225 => -1.2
